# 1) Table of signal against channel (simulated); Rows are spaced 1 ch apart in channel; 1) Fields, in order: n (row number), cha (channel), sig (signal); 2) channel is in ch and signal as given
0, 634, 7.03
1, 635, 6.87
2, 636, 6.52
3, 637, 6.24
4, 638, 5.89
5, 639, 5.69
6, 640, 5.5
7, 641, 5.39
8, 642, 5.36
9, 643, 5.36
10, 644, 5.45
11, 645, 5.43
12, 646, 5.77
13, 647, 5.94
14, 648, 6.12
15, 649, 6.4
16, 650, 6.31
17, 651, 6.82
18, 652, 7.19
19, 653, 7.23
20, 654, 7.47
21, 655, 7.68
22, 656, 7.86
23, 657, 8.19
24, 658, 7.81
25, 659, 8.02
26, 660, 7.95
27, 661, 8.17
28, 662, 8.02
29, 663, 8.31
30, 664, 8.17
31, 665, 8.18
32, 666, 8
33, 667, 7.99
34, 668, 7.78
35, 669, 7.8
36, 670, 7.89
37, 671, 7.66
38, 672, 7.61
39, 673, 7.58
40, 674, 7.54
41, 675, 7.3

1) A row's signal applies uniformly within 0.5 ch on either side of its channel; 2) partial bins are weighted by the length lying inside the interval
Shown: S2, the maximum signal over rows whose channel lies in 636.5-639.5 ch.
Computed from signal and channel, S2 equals 6.24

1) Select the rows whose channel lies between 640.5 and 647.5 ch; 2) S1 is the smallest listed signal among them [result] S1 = 5.36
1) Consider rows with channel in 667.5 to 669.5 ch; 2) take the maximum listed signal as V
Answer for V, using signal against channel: 7.8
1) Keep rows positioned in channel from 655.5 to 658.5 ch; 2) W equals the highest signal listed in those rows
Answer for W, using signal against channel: 8.19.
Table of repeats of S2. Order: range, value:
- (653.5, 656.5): 7.86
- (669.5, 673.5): 7.89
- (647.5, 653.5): 7.23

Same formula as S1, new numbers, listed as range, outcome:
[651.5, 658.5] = 7.19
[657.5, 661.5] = 7.81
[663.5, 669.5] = 7.78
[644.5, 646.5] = 5.43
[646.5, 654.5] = 5.94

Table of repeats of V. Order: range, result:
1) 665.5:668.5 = 8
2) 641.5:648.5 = 6.12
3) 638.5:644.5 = 5.69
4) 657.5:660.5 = 8.02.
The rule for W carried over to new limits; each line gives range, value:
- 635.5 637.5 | 6.52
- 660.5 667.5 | 8.31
